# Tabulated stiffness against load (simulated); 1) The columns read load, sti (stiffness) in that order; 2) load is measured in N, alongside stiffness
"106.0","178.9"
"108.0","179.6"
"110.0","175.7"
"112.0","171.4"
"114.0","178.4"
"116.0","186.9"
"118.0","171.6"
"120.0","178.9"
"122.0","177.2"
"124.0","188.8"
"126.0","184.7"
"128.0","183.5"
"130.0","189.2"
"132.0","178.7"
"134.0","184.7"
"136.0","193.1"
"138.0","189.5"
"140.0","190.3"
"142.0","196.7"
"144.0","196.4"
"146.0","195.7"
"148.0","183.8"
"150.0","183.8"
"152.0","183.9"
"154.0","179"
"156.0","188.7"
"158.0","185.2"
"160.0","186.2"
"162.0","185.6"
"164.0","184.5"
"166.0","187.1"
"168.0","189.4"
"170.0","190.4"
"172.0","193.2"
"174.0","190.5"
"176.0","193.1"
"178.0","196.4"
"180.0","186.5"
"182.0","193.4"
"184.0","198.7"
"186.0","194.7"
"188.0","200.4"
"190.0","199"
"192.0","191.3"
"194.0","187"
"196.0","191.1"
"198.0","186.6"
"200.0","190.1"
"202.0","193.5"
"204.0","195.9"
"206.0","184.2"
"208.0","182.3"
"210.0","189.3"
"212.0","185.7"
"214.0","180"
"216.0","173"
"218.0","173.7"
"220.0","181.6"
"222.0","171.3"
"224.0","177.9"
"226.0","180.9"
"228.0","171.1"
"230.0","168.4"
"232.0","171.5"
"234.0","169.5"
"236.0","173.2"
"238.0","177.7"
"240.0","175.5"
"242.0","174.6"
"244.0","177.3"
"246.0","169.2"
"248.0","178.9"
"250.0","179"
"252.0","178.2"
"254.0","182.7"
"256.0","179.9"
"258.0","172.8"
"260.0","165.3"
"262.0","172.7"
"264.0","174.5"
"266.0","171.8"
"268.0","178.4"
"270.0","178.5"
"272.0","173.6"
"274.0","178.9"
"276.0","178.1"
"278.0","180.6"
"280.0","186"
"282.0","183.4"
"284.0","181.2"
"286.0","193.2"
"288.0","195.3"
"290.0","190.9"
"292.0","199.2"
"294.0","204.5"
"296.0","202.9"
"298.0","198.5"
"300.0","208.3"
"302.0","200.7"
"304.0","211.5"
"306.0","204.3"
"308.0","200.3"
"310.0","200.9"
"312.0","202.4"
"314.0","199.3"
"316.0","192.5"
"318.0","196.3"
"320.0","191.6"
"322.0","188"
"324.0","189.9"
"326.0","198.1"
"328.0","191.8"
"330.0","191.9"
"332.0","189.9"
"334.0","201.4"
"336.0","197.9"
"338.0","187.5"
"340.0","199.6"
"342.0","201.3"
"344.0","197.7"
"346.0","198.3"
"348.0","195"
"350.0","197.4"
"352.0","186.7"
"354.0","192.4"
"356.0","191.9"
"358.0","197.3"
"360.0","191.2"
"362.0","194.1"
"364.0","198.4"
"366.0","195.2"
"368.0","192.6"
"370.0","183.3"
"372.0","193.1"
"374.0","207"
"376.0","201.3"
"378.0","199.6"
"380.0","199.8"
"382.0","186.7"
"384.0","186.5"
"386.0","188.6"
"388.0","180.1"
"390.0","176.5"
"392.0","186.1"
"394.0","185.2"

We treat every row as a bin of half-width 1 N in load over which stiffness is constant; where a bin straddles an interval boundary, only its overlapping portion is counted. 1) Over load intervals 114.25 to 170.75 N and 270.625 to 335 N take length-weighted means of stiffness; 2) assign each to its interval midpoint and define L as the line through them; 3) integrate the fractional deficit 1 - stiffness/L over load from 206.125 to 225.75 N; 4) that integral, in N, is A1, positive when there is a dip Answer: 1.0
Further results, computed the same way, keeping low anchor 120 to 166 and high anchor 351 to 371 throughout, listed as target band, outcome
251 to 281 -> 2.1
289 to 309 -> -1.2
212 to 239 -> 2.0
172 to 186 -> -0.4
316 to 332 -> -0.1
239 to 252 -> 0.9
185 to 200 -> -0.4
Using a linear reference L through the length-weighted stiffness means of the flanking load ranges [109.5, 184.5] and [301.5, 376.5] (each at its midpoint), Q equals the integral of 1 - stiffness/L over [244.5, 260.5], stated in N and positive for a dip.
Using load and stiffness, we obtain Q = 1.3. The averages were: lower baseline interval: 187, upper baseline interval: 196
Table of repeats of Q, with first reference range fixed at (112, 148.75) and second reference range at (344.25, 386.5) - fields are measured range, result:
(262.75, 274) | 0.89 N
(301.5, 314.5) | -0.73 N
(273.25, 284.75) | 0.58 N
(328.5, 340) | -0.06 N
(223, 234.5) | 0.96 N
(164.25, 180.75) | -0.30 N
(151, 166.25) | 0.14 N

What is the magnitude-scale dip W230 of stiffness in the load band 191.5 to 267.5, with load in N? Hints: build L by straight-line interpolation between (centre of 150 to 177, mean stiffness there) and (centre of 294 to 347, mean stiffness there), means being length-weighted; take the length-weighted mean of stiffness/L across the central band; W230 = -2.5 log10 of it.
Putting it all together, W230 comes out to 0.08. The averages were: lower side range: 187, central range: 179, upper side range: 198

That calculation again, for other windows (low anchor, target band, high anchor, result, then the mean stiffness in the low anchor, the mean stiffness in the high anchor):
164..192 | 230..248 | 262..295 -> 0.08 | 193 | 184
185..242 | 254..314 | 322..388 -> 0.00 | 183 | 194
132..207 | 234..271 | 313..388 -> 0.10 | 190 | 194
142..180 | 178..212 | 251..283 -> -0.04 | 189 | 177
